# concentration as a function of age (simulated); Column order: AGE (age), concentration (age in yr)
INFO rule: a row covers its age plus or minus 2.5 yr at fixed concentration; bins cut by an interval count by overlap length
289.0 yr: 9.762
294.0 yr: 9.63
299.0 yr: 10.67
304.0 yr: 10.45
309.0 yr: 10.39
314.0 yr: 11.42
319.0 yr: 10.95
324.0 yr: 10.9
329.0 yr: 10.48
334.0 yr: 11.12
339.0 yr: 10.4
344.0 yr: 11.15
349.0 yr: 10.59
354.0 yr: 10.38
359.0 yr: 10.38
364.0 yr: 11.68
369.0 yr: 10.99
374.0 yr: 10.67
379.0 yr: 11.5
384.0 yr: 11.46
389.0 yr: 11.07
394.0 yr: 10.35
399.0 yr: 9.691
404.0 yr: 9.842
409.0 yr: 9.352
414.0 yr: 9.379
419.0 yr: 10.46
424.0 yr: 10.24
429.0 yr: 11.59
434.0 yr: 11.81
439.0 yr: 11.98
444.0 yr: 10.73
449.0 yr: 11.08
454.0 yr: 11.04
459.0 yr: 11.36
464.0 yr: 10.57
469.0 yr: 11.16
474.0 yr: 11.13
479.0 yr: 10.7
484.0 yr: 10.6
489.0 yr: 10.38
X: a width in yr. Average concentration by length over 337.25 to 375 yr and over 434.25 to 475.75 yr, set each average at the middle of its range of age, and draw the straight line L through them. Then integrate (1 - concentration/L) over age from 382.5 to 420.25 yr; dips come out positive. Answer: 2.8 yr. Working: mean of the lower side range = 10.8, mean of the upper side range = 11.2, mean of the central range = 10.2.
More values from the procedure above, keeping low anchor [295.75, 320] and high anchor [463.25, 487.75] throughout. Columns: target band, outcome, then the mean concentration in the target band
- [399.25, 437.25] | 1.5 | 10.4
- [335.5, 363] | 0.2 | 10.7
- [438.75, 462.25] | -0.7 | 11.1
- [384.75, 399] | 0.2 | 10.6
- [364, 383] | -0.7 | 11.2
